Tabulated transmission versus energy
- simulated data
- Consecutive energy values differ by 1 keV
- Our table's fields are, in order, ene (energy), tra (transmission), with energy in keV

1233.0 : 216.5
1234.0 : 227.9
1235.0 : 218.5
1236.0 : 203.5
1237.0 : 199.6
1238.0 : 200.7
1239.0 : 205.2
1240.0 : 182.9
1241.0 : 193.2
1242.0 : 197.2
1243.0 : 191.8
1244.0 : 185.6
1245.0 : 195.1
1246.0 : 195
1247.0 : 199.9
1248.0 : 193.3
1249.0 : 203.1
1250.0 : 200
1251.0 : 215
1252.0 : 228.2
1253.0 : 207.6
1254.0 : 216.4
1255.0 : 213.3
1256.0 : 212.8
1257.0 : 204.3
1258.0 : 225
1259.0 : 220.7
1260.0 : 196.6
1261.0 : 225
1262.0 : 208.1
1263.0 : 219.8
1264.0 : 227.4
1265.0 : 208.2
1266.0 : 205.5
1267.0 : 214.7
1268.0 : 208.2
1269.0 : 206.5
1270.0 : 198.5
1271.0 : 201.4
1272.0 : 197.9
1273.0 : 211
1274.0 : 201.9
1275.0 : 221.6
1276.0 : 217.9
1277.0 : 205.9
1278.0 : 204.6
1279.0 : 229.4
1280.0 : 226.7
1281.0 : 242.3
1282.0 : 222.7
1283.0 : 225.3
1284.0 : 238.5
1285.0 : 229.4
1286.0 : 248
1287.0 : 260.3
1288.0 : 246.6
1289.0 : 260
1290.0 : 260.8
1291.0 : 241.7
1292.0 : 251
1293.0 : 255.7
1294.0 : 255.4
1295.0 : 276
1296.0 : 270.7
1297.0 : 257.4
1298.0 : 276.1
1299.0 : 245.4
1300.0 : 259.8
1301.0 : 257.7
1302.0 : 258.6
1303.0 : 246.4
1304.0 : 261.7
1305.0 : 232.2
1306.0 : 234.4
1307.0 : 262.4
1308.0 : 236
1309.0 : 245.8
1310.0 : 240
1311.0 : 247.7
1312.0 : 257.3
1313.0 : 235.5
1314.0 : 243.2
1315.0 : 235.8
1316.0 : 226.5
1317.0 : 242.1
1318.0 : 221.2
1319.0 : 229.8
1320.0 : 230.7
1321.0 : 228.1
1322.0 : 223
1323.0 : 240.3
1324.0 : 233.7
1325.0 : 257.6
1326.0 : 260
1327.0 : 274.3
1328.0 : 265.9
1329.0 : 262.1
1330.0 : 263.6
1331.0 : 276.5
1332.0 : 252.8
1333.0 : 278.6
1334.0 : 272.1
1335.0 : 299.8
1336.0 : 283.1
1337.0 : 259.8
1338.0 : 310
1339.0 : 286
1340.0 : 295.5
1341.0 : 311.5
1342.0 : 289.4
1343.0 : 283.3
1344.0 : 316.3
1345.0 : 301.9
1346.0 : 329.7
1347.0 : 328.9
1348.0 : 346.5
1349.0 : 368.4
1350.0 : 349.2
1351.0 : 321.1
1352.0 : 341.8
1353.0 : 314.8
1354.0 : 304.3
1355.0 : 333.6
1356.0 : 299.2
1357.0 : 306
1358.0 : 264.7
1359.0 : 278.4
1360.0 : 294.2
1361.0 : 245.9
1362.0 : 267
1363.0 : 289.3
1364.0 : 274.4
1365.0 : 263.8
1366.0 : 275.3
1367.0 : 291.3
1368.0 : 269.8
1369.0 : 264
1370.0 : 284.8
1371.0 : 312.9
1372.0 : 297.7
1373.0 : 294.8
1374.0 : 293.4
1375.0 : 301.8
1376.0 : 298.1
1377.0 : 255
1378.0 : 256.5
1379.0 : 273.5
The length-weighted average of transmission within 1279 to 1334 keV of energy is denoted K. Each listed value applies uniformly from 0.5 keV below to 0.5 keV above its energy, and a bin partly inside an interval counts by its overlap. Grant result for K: 248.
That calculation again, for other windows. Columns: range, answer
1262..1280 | 211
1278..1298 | 247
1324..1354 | 296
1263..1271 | 210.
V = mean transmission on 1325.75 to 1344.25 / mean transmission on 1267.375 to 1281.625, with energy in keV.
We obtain 1.3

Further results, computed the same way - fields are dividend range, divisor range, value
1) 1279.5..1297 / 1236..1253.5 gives 1.24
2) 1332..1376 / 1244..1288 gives 1.38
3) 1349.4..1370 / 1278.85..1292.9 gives 1.21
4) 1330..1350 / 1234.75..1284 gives 1.43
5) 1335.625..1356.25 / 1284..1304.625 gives 1.23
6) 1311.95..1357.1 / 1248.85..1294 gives 1.26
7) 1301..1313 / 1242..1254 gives 1.23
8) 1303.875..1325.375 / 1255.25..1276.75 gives 1.13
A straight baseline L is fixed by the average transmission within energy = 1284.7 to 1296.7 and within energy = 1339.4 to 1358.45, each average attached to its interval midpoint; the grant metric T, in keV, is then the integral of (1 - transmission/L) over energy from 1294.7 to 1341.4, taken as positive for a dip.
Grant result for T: 4.5 keV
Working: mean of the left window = 255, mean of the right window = 316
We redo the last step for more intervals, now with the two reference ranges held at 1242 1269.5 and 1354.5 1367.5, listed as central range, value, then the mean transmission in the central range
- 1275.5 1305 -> -1.6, 246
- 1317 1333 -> 0.6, 249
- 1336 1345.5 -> -0.9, 294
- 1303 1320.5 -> 0.5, 240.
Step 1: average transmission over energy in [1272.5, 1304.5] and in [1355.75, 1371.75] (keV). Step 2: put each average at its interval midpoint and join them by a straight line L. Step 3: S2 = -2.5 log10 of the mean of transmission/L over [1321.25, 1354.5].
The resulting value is -0.089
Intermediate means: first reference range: 243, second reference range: 280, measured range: 290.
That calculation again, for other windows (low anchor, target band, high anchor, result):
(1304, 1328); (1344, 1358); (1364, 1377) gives -0.20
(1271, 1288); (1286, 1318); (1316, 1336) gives -0.06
